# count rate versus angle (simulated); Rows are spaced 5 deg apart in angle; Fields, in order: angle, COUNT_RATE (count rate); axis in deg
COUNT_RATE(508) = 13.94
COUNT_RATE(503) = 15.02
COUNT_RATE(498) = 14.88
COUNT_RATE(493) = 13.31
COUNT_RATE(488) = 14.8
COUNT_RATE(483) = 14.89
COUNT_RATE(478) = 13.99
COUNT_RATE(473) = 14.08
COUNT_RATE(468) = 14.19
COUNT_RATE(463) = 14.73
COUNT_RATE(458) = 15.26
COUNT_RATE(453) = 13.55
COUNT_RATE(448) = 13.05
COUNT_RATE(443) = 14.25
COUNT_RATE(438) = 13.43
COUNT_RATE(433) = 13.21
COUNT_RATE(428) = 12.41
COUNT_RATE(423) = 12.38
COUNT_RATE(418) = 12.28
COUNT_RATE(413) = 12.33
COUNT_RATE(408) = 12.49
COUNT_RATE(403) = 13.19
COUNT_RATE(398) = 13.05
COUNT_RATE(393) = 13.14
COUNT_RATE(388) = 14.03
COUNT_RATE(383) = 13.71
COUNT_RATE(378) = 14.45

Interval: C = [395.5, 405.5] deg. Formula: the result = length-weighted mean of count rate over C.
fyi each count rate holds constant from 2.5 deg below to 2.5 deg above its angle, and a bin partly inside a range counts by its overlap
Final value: 13.1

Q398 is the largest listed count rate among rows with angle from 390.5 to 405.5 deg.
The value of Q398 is 13.19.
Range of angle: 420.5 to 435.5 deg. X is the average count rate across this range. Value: 12.7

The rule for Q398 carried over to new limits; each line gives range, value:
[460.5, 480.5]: 14.73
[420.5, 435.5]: 13.21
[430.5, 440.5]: 13.43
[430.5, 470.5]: 15.26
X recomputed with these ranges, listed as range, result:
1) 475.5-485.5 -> 14.4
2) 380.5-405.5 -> 13.4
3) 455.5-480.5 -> 14.4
